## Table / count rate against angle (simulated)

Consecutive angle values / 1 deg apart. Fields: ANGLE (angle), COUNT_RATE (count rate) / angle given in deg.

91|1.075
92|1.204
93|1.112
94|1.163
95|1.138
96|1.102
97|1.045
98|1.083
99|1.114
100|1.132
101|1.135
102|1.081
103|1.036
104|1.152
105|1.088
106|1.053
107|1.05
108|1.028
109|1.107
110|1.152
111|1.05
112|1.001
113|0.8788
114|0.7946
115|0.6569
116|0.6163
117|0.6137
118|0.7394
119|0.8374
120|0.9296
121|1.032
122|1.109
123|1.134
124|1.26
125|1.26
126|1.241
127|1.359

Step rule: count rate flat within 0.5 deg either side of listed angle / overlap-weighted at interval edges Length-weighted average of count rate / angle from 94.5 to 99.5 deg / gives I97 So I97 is 1.1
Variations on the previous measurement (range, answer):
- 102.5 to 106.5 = 1.08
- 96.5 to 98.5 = 1.06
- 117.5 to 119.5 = 0.788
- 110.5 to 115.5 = 0.876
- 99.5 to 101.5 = 1.13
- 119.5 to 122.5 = 1.02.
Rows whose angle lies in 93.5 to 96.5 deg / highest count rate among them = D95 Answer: 1.163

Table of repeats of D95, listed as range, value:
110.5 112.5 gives 1.05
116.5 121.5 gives 1.032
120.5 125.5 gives 1.26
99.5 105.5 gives 1.152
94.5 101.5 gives 1.138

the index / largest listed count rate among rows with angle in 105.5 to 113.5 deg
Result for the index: 1.152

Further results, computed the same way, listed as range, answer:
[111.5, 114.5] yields 1.001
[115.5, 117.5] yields 0.6163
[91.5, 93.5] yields 1.204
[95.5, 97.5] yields 1.102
